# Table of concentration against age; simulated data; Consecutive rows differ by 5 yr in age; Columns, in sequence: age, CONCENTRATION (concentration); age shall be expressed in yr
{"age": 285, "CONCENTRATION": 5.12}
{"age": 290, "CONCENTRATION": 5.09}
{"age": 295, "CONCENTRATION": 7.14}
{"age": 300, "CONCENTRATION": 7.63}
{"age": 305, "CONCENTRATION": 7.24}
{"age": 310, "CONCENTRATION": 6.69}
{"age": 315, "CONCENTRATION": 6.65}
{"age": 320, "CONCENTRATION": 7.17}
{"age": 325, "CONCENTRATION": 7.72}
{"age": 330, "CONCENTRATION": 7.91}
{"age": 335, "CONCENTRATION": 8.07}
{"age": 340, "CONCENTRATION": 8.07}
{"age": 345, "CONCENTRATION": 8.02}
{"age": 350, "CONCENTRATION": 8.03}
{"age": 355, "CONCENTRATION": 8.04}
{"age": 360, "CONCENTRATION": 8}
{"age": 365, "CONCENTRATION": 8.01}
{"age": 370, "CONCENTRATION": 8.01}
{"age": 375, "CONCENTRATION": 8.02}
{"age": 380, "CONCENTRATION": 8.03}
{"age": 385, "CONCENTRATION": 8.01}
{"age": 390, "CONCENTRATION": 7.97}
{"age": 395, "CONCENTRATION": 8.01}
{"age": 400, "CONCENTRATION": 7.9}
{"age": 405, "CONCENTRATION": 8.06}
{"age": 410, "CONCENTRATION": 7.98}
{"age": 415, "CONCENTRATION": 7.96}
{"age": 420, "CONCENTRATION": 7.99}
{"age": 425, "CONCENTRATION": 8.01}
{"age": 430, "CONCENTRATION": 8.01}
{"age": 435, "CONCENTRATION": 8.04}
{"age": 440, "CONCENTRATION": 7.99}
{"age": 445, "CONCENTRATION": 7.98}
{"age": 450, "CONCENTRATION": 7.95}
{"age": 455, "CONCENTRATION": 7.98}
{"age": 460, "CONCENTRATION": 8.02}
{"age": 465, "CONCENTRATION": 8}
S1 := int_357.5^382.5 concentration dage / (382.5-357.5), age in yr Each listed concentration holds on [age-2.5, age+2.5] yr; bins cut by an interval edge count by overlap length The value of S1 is 8.01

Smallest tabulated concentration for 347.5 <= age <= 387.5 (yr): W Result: 8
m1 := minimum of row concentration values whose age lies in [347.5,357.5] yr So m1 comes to 8.03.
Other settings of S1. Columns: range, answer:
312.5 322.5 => 6.91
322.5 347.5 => 7.96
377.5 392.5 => 8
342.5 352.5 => 8.03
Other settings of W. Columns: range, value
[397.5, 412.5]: 7.9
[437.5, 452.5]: 7.95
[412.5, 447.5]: 7.96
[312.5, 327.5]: 6.65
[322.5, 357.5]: 7.72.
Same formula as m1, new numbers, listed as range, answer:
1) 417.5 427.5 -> 7.99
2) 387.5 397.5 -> 7.97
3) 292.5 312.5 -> 6.69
